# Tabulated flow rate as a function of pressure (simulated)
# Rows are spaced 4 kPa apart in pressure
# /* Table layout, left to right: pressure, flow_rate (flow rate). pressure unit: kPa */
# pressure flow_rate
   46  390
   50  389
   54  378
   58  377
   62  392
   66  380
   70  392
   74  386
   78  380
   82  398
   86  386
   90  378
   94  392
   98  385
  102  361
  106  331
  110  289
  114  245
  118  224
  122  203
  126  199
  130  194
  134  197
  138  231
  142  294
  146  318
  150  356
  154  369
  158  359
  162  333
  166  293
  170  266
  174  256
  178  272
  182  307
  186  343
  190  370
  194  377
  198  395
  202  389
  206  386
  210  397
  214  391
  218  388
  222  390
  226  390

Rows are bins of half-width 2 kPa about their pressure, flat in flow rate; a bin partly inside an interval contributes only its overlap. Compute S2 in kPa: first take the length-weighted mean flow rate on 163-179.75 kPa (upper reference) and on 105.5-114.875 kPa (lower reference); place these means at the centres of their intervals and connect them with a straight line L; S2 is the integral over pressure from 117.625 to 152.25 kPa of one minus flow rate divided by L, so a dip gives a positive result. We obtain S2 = 4.1 kPa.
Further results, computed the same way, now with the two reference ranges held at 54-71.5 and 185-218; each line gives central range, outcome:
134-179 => 9.74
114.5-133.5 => 8.72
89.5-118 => 3.99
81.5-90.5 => -0.07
